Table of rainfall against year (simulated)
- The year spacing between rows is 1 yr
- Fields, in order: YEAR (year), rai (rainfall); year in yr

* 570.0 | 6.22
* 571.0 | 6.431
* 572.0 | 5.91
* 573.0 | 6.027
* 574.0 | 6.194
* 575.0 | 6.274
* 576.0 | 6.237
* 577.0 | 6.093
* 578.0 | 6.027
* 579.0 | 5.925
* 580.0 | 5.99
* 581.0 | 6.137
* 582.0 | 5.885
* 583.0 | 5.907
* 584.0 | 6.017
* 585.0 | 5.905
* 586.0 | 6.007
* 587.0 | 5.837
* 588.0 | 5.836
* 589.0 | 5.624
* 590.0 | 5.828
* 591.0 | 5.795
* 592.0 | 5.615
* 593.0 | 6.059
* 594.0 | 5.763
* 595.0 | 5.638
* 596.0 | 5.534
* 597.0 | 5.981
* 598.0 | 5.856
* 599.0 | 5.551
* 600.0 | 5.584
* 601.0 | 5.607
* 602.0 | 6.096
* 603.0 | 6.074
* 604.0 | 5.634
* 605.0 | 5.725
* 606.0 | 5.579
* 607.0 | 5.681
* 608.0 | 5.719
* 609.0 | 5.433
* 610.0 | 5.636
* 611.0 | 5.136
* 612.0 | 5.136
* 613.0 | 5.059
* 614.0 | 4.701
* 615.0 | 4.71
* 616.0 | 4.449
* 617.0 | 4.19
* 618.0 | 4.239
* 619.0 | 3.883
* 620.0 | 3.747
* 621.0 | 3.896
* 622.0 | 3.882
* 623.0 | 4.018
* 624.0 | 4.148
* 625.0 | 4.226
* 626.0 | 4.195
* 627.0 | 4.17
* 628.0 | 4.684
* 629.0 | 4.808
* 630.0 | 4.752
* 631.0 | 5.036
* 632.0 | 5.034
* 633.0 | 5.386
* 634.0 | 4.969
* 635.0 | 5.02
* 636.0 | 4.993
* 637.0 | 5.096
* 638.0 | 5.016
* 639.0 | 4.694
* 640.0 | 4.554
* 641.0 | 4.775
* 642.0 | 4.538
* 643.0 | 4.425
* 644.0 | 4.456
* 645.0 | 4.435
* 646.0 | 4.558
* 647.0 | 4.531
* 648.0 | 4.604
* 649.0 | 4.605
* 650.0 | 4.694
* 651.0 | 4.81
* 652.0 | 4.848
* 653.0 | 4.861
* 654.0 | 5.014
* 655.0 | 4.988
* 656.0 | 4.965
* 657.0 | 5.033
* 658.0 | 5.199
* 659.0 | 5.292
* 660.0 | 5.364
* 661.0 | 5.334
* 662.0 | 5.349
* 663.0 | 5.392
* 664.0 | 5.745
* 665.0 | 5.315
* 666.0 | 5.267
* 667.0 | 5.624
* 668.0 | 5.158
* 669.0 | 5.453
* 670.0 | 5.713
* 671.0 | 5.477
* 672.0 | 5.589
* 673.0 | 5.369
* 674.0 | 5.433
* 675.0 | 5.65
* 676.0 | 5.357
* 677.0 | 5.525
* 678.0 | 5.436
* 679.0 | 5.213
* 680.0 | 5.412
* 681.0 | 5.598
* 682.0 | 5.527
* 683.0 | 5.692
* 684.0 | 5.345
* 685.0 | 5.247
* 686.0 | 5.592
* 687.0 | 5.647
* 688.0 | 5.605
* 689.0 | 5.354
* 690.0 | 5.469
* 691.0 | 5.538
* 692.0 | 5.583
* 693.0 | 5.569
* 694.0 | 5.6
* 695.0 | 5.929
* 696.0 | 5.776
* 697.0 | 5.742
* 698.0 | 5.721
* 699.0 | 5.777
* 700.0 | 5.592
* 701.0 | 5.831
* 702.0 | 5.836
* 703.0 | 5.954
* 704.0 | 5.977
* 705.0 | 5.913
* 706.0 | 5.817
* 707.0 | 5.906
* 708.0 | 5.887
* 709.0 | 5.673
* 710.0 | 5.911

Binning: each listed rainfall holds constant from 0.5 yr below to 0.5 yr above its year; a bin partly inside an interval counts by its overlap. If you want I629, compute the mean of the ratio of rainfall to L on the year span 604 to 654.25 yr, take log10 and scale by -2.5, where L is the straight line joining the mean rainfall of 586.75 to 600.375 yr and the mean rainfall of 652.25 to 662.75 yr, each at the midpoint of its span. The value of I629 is 0.143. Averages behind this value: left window 5.75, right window 5.14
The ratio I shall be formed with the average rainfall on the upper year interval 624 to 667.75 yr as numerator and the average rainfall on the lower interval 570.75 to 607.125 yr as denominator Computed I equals 0.83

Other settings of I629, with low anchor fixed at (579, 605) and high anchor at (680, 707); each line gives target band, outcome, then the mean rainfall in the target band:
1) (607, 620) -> 0.194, 4.85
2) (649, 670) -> 0.106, 5.18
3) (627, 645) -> 0.196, 4.81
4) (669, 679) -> 0.040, 5.49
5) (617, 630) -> 0.351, 4.18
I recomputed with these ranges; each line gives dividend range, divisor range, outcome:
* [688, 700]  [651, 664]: 1.10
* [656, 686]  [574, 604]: 0.92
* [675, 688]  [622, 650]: 1.18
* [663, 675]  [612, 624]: 1.28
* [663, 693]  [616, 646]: 1.21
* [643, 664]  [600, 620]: 0.95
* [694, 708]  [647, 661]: 1.18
